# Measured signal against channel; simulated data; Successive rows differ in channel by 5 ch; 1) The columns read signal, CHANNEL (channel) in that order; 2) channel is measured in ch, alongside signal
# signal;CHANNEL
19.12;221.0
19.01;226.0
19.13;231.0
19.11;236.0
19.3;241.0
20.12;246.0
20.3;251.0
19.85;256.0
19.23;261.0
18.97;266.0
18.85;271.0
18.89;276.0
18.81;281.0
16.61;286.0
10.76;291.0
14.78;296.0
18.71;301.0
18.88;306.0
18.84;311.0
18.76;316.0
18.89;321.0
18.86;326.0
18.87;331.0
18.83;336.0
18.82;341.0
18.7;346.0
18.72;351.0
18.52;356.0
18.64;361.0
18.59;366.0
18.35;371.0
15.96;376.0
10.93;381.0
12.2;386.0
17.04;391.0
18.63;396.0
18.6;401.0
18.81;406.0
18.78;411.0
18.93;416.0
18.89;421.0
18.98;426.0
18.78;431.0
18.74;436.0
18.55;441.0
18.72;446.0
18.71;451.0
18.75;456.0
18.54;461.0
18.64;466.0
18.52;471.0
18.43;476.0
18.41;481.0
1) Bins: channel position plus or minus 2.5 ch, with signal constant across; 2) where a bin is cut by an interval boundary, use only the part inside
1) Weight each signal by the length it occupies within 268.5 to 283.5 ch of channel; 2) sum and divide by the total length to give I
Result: 18.9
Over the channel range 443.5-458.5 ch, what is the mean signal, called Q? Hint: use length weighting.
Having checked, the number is 18.7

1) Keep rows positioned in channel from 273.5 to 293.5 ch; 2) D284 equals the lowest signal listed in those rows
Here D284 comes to 10.76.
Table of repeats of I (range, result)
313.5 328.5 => 18.8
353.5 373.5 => 18.5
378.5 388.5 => 11.6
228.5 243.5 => 19.2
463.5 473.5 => 18.6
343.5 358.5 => 18.6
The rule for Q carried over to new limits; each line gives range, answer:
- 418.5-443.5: 18.8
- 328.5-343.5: 18.8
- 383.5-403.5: 16.6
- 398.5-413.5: 18.7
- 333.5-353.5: 18.8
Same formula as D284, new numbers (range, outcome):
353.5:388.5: 10.93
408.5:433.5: 18.78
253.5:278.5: 18.85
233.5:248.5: 19.11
